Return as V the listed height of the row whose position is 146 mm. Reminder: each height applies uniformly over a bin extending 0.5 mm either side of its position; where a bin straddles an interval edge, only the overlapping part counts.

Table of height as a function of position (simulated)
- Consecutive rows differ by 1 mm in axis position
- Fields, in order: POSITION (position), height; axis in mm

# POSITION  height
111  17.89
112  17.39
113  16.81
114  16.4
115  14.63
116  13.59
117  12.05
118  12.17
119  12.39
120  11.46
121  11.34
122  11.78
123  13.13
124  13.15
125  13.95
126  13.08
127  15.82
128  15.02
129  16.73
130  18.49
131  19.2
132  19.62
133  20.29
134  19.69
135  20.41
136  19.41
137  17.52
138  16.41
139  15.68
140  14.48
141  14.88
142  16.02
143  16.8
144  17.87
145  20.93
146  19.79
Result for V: 19.79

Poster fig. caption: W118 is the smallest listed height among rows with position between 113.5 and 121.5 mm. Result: 11.34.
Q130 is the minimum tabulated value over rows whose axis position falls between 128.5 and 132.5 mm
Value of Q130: 16.73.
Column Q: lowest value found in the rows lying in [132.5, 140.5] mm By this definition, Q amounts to 14.48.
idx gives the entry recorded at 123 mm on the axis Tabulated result 13.13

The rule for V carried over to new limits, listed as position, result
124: 13.15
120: 11.46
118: 12.17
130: 18.49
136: 19.41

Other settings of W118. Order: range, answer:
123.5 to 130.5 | 13.08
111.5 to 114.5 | 16.4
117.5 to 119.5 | 12.17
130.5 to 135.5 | 19.2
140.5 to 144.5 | 14.88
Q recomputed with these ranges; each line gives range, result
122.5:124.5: 13.13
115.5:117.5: 12.05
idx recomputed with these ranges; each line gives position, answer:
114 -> 16.4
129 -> 16.73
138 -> 16.41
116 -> 13.59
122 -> 11.78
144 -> 17.87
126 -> 13.08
